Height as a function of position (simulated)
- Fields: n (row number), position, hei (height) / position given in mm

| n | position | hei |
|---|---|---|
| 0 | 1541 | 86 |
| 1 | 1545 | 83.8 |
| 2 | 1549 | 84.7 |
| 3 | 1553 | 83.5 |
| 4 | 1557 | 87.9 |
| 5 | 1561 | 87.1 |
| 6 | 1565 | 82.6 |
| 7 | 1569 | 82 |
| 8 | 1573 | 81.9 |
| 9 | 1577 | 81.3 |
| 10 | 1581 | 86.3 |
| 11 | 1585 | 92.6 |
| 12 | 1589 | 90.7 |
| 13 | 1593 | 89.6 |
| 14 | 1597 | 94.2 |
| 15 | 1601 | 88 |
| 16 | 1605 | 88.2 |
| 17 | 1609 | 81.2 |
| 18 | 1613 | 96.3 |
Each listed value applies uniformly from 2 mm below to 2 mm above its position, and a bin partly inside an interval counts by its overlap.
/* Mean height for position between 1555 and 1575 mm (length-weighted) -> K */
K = 84.3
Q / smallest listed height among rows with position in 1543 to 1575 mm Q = 81.9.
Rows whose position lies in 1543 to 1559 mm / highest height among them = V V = 87.9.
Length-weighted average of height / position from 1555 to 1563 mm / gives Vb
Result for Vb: 87.5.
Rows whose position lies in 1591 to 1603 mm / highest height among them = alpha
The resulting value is 94.2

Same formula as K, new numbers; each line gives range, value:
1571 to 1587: 85.5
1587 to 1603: 90.6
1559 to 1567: 84.8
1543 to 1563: 85.4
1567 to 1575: 82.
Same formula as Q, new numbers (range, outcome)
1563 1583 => 81.3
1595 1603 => 88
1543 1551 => 83.8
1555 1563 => 87.1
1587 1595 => 89.6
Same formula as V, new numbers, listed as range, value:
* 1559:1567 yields 87.1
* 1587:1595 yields 90.7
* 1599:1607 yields 88.2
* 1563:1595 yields 92.6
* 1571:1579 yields 81.9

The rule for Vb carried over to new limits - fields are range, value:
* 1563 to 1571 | 82.3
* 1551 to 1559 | 85.7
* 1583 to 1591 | 91.7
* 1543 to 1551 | 84.2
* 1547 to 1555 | 84.1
